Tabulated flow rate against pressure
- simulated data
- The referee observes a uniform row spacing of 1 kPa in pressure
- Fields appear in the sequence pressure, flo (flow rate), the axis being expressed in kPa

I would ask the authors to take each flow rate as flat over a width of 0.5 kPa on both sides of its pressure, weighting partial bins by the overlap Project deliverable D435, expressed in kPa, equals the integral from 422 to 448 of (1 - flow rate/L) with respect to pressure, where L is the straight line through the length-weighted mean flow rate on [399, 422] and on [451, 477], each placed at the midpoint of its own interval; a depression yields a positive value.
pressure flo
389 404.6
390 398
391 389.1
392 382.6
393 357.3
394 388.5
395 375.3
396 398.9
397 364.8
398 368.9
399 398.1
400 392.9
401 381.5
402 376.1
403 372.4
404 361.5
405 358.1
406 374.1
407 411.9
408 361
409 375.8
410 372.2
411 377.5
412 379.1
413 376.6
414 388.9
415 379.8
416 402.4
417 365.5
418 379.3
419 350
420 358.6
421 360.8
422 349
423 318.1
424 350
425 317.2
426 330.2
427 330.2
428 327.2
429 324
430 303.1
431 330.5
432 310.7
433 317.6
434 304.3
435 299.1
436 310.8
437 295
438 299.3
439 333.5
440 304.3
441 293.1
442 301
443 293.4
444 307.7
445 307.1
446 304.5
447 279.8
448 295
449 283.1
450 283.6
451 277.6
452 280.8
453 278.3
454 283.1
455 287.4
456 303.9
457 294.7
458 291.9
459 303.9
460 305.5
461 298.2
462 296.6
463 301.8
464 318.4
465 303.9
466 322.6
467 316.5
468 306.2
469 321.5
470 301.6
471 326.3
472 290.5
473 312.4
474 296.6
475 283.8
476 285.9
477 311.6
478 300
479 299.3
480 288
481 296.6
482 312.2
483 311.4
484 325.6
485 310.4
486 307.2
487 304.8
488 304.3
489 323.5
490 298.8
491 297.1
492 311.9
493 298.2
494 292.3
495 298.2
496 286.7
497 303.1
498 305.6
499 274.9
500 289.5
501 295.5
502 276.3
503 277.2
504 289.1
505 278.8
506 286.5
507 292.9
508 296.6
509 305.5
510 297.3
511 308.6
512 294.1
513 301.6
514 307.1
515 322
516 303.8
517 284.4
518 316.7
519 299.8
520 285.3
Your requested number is 2.2 kPa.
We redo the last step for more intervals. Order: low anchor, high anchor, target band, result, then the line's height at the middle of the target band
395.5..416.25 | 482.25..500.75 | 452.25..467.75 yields 1.42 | 331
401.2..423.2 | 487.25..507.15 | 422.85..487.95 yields 5.24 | 332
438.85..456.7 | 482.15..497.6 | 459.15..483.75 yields -0.38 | 300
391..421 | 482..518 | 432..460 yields 3.80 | 344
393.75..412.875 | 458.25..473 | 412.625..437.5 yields 1.07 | 354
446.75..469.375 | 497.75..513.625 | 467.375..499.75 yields -0.92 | 294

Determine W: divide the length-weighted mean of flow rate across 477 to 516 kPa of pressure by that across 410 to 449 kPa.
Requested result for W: 0.91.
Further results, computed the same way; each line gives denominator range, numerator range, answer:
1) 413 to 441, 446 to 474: 0.89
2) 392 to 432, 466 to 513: 0.83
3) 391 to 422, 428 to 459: 0.80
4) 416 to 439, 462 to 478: 0.93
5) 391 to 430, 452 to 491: 0.83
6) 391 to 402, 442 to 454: 0.76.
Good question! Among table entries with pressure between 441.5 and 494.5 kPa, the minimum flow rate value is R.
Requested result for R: 277.6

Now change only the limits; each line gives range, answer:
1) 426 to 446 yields 293.1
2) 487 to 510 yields 274.9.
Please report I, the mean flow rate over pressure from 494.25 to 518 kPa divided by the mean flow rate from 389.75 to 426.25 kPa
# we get 0.79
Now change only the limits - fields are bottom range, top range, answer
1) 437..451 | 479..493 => 1.03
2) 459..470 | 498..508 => 0.93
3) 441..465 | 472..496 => 1.03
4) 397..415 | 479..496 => 0.81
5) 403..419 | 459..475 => 0.82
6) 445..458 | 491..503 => 1.02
